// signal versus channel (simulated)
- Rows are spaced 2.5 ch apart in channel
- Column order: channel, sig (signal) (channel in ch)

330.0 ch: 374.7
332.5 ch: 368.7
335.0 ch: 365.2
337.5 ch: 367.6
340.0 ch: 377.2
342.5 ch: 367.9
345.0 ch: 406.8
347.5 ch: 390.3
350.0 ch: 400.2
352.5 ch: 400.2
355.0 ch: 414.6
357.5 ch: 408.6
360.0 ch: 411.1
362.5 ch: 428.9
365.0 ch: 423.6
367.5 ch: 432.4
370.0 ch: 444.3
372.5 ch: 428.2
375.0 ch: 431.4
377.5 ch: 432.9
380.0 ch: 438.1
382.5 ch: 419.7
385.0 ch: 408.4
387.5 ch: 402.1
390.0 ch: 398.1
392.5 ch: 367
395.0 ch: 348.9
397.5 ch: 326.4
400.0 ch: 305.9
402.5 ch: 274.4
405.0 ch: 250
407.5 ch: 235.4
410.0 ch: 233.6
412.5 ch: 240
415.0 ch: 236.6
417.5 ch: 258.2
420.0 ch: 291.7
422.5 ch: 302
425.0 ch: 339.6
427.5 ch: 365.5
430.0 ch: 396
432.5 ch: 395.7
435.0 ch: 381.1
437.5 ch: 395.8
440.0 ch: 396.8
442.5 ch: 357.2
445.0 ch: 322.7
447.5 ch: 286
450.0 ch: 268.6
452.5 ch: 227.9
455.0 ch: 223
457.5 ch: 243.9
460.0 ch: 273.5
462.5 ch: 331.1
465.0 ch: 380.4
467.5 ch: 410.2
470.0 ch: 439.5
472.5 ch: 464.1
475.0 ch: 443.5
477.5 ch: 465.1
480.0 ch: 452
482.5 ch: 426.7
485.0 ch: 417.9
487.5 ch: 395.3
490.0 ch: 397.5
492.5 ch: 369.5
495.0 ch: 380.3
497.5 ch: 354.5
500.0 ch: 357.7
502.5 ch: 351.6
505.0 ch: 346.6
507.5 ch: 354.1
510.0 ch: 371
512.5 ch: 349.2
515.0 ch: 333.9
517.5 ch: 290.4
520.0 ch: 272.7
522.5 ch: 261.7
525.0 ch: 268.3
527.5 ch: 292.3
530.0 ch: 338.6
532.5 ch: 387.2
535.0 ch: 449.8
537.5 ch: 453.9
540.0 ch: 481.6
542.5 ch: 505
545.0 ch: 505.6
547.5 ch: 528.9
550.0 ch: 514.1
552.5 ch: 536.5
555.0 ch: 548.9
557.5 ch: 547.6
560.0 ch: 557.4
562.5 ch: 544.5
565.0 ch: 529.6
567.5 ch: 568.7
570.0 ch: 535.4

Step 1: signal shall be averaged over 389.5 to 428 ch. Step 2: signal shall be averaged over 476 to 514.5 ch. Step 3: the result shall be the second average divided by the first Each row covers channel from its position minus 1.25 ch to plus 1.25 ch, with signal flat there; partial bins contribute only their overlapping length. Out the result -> 1.31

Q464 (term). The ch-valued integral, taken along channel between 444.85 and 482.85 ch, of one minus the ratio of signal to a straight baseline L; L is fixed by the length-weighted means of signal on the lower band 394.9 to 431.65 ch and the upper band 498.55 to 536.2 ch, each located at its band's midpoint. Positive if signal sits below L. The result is -4.7 ch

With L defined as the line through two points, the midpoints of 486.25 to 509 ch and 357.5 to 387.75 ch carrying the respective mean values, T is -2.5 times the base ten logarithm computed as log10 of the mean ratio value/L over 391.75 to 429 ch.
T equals 0.365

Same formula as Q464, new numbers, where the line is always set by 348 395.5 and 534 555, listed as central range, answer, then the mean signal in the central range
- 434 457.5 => 7.1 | 313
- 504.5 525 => 7.1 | 318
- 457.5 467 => 2.8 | 324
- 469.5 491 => 1.6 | 434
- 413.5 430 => 5.0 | 305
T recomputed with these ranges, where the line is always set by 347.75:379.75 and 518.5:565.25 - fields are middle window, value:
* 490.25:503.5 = 0.20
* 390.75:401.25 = 0.24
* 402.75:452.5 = 0.35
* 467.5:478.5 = -0.03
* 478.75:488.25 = 0.03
